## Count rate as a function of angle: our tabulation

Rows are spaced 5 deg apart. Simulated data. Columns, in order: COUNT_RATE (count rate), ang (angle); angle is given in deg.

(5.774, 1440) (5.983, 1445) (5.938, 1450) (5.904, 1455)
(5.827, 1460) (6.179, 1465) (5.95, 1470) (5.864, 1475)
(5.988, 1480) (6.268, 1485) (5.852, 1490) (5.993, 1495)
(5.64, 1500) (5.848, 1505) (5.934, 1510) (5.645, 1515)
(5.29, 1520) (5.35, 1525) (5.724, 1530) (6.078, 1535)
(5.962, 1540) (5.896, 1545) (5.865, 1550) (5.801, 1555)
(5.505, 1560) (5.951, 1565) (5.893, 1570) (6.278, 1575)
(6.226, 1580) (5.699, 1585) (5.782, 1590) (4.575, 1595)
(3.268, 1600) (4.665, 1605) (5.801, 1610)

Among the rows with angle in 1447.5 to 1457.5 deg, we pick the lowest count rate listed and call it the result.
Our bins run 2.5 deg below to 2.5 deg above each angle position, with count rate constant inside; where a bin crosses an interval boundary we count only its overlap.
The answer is 5.904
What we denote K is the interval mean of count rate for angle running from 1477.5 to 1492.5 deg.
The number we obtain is 6.04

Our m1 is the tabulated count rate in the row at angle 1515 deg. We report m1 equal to 5.645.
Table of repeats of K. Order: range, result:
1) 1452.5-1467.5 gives 5.97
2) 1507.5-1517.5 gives 5.79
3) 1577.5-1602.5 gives 5.11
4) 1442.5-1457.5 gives 5.94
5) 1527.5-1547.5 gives 5.92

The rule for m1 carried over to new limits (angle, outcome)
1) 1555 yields 5.801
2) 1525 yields 5.35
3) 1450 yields 5.938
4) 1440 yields 5.774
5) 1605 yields 4.665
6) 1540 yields 5.962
